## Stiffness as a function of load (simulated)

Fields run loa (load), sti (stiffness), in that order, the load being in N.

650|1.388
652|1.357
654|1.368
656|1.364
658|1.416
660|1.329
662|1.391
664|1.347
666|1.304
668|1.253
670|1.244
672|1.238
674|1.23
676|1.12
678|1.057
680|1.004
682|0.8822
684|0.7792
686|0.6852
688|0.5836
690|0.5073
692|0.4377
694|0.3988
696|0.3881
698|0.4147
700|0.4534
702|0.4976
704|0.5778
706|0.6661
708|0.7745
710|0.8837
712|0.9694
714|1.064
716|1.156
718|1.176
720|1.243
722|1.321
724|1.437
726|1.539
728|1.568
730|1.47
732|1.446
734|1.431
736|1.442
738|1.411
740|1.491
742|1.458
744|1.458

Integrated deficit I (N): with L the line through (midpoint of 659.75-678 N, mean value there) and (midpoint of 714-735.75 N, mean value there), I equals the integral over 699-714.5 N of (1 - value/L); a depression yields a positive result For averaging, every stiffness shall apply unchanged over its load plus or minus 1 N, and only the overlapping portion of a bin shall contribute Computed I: 7.1 N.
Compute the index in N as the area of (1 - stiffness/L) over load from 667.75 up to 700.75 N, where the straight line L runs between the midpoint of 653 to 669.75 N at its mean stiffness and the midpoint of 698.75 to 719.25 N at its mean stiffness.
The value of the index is 9.6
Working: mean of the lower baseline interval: 1.34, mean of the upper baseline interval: 0.822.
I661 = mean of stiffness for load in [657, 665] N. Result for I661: 1.37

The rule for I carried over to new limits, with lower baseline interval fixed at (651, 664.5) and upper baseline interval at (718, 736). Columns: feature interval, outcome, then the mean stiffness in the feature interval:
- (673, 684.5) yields 3.00 N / 1.02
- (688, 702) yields 9.50 N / 0.449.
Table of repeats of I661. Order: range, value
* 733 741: 1.44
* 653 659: 1.38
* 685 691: 0.592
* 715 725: 1.27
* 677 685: 0.931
